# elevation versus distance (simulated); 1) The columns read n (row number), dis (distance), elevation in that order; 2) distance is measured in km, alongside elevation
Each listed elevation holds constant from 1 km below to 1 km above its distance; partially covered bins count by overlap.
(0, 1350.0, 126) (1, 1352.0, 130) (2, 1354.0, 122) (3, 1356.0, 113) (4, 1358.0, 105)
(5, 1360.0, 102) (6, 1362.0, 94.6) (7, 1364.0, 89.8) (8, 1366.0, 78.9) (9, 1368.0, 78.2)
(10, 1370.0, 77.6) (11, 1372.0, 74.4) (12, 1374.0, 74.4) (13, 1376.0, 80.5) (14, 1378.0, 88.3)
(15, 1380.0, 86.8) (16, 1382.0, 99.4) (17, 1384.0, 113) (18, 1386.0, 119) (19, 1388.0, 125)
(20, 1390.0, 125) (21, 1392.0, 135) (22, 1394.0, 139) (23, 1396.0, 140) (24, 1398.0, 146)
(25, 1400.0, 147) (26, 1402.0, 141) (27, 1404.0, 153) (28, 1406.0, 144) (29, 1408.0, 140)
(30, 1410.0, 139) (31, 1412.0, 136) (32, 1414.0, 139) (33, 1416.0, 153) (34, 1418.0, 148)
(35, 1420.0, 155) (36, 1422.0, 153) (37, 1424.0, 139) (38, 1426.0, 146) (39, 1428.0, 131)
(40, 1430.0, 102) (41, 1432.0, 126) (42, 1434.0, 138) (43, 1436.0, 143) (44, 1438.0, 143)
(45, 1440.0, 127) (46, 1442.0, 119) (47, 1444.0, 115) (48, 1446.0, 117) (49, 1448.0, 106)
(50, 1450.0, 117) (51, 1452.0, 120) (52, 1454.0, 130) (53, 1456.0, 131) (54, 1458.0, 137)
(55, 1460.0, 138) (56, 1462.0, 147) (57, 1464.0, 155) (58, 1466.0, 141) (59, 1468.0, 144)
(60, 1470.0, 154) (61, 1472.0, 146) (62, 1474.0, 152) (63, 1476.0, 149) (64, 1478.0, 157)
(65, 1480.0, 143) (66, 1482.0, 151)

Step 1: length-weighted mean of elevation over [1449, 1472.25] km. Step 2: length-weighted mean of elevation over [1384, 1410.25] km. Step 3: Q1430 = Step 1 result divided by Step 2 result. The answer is 1.0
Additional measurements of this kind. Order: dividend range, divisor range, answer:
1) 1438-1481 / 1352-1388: 1.42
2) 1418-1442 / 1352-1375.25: 1.46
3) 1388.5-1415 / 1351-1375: 1.47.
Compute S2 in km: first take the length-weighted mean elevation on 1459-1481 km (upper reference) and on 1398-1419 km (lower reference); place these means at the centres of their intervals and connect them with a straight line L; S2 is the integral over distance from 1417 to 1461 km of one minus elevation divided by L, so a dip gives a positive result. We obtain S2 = 4.5 km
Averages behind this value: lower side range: 144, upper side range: 148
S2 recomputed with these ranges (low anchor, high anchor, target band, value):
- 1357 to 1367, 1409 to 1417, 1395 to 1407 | -1.3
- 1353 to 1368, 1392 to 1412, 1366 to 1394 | 5.1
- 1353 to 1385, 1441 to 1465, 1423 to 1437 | -1.7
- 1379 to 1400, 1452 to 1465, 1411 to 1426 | -1.9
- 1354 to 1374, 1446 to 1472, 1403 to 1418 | -4.2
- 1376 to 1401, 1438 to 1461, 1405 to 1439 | -4.8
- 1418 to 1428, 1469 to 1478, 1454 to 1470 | 0.9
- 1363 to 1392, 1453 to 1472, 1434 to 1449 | 0.6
